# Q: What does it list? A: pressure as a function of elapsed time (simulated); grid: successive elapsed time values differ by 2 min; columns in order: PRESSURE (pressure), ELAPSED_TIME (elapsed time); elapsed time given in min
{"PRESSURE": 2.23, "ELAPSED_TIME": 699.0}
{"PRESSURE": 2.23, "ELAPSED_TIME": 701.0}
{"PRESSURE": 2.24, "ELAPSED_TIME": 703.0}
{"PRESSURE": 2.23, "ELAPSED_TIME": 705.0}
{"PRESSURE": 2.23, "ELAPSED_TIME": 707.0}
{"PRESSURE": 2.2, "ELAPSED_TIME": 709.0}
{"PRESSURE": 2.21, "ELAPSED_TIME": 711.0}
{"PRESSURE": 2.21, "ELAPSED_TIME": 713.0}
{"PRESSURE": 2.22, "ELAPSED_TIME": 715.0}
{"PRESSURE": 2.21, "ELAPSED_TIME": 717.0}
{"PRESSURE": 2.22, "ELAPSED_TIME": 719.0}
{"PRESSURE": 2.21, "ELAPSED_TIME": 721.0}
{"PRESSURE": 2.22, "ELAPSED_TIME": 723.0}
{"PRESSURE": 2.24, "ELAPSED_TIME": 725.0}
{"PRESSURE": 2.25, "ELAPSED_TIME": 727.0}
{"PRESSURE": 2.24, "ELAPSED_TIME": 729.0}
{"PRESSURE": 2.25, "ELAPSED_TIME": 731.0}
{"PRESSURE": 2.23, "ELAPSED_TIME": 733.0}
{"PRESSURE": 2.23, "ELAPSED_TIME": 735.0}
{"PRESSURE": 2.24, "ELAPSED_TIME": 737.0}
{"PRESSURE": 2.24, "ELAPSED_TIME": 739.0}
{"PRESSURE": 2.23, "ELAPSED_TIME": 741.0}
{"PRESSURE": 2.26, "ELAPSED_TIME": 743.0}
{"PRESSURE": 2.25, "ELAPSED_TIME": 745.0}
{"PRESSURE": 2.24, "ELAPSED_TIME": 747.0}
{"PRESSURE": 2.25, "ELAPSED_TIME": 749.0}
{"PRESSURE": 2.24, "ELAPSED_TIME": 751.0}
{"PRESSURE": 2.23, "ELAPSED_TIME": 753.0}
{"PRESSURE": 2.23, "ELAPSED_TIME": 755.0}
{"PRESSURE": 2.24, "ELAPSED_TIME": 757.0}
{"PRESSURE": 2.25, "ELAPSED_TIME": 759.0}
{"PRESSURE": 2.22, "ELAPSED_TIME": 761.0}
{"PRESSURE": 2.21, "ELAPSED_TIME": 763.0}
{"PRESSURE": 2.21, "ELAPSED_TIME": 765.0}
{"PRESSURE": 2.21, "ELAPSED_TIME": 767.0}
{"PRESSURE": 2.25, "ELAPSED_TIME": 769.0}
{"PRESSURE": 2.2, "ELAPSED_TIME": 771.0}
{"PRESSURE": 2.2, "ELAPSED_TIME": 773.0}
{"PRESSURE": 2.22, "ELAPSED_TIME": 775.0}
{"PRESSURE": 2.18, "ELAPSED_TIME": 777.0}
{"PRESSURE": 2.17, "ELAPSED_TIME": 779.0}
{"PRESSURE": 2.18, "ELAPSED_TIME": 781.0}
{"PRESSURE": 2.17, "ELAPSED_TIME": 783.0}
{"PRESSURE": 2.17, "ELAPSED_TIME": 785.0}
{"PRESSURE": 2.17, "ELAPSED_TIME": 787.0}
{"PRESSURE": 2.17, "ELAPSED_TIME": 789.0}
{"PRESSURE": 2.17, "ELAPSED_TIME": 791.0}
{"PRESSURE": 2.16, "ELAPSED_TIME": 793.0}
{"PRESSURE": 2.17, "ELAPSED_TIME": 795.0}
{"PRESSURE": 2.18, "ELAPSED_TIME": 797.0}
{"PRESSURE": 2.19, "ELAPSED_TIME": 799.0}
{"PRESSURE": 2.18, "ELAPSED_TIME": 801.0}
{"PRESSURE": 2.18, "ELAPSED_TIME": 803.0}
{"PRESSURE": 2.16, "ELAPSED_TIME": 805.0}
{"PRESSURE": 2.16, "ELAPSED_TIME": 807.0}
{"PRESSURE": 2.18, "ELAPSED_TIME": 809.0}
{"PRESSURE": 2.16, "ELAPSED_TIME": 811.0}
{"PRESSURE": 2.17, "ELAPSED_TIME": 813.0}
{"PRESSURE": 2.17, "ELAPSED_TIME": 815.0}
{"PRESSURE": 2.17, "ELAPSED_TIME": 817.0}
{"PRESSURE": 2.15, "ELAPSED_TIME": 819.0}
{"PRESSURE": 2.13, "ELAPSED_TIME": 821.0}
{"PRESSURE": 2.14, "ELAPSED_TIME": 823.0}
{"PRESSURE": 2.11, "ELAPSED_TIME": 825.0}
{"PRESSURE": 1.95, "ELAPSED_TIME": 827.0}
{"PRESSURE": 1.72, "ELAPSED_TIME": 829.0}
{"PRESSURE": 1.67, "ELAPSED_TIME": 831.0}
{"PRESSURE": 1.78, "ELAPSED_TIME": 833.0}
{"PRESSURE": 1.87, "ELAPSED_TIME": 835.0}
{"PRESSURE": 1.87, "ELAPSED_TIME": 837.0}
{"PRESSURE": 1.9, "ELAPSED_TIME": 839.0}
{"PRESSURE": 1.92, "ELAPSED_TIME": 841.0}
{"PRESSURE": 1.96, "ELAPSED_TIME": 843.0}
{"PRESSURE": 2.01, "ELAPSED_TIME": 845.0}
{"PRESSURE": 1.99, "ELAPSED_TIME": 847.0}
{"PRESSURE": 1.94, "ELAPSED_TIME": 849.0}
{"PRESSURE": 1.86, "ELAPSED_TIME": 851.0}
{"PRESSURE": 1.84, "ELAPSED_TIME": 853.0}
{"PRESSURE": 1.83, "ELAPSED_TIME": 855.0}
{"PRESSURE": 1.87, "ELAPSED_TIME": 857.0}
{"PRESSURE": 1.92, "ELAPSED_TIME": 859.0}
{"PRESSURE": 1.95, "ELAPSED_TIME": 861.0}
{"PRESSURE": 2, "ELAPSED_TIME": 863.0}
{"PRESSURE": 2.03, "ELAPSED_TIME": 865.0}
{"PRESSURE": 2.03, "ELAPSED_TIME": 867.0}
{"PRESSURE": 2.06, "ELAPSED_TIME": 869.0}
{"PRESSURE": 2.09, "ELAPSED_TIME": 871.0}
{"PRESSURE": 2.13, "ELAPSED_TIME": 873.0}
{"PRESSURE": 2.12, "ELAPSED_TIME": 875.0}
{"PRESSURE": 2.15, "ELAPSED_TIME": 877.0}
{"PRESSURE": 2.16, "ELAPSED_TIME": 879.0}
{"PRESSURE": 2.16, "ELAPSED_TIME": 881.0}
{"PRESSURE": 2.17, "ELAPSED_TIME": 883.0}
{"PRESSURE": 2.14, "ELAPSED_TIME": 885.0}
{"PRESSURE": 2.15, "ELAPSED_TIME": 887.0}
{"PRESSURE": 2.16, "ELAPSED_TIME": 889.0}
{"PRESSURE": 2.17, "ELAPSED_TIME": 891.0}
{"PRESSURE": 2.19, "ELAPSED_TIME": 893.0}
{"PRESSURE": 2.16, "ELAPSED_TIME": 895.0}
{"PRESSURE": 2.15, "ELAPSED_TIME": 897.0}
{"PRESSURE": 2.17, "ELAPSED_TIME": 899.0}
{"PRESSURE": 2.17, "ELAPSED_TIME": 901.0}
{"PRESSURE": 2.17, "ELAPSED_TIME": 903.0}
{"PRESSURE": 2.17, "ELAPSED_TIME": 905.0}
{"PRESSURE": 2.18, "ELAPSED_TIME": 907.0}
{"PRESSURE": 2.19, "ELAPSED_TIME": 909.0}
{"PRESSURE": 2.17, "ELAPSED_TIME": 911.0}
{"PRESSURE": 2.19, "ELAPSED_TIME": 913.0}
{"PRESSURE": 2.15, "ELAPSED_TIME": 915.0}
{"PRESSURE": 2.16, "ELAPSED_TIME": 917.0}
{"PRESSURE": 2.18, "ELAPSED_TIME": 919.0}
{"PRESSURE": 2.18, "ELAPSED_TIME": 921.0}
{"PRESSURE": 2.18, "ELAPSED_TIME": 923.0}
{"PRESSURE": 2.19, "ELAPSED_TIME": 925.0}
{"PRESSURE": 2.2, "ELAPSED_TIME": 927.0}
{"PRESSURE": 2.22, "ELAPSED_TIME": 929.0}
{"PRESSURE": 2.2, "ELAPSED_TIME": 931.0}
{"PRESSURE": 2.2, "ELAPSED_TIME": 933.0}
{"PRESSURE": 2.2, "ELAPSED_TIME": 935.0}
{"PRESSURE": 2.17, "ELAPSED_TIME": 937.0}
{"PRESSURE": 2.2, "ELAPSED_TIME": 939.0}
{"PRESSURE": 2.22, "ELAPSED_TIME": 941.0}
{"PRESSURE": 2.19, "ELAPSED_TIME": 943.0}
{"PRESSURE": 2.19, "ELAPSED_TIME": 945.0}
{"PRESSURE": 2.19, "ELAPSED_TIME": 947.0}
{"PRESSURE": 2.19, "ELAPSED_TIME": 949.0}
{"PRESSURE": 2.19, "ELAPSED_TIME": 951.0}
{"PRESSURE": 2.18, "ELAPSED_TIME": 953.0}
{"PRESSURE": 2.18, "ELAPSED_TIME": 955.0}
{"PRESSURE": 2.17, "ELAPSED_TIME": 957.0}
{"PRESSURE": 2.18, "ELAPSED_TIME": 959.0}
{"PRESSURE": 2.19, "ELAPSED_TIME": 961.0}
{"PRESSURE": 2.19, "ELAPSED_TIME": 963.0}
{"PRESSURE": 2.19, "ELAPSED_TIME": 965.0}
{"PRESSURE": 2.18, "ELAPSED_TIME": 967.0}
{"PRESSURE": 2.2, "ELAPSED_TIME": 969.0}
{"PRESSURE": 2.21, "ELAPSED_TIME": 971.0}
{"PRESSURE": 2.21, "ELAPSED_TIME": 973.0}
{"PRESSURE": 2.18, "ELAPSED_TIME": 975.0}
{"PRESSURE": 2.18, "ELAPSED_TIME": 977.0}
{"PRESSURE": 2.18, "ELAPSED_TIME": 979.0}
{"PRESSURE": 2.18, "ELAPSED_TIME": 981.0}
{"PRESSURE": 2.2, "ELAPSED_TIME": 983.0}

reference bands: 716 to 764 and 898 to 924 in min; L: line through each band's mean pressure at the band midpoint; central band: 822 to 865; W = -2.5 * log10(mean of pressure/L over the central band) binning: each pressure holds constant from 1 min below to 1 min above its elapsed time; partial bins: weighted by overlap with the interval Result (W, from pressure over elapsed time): 0.15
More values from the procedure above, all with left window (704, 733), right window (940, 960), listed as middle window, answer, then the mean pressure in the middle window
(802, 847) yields 0.095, 2.02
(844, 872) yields 0.127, 1.96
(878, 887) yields 0.021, 2.16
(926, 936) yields -0.006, 2.2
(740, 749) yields -0.012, 2.25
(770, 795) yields 0.017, 2.18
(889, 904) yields 0.014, 2.17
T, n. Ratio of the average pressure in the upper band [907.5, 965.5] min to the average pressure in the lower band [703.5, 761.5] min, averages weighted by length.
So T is 1.0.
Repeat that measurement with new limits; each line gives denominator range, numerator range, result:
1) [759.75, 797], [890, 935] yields 0.99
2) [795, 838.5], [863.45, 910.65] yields 1.04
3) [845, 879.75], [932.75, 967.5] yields 1.10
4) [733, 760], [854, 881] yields 0.91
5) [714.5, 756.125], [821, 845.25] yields 0.86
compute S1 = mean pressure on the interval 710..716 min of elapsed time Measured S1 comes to 2.21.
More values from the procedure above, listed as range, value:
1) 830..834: 1.73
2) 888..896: 2.17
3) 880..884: 2.17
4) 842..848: 1.99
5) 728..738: 2.24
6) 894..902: 2.16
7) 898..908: 2.17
